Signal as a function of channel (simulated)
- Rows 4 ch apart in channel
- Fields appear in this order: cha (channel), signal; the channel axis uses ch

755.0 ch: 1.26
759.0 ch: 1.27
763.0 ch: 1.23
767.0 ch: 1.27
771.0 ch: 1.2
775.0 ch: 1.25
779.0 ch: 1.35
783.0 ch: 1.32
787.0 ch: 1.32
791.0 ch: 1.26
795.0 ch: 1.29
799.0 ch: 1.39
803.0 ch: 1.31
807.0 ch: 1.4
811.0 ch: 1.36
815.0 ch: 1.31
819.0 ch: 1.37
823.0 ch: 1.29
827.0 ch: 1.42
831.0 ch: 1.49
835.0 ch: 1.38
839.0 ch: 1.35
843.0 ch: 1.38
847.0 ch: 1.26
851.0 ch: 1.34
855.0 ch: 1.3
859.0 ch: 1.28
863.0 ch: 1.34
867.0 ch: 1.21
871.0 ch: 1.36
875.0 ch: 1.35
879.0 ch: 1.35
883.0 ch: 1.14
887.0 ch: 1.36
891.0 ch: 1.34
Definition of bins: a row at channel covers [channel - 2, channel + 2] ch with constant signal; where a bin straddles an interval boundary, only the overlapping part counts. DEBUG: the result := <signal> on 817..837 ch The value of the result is 1.39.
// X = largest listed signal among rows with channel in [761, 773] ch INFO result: 1.27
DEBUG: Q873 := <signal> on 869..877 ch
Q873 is 1.35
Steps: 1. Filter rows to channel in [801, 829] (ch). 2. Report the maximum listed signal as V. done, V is 1.42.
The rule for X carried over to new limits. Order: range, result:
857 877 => 1.36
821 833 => 1.49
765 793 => 1.35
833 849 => 1.38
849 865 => 1.34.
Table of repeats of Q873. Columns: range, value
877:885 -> 1.25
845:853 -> 1.3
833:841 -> 1.36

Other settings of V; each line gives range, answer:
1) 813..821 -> 1.37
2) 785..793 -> 1.32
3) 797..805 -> 1.39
